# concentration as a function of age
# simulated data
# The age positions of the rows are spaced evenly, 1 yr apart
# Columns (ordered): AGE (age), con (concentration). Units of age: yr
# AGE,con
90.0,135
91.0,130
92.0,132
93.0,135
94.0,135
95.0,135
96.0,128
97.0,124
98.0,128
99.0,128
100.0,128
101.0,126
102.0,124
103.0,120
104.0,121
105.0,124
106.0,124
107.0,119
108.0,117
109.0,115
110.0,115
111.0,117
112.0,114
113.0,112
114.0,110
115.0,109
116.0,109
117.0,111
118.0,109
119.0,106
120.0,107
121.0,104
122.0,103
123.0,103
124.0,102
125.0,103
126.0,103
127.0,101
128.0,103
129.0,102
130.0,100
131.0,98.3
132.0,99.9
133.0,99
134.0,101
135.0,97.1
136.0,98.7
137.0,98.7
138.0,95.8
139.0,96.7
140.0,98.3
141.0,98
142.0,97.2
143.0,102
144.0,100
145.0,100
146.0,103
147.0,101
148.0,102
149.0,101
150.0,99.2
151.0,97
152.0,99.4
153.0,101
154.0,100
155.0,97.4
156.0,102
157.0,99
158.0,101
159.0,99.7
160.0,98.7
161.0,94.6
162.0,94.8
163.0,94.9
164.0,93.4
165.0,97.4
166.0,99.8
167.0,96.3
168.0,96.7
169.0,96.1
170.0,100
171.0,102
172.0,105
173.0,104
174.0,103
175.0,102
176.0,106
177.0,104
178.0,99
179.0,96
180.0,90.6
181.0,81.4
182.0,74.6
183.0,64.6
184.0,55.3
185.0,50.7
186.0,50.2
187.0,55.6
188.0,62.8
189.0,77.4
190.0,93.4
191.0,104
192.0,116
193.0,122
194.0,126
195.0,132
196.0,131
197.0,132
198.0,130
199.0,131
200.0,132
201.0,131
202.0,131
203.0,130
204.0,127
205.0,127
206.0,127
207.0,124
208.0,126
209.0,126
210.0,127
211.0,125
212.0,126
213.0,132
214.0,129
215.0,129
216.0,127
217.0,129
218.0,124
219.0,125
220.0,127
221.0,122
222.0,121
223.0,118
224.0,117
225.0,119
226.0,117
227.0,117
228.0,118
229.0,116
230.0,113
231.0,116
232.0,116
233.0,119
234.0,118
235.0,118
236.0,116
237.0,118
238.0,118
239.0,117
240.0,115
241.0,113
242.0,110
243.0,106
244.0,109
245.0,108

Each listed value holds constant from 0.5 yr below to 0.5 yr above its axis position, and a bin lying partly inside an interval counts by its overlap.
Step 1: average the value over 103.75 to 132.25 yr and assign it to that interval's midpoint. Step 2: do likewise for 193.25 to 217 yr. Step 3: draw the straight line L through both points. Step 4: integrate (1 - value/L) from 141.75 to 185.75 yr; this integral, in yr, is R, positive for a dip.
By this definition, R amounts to 8.78 yr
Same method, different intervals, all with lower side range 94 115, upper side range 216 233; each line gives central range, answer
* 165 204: 6.39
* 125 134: 1.50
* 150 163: 2.39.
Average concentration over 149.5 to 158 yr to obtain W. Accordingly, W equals 99.5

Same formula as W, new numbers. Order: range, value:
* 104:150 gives 105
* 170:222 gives 110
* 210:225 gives 125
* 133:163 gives 99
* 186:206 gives 114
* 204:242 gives 121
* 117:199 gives 98.6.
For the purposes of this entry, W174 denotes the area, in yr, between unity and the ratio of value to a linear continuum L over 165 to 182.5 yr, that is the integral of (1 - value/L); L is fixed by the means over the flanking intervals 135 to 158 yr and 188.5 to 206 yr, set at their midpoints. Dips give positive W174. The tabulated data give 2.2 yr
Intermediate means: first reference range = 99.4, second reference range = 122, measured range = 97.4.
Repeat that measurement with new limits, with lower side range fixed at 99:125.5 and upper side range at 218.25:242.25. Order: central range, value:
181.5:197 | 3.6 yr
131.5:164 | 4.5 yr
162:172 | 1.6 yr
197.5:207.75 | -1.1 yr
